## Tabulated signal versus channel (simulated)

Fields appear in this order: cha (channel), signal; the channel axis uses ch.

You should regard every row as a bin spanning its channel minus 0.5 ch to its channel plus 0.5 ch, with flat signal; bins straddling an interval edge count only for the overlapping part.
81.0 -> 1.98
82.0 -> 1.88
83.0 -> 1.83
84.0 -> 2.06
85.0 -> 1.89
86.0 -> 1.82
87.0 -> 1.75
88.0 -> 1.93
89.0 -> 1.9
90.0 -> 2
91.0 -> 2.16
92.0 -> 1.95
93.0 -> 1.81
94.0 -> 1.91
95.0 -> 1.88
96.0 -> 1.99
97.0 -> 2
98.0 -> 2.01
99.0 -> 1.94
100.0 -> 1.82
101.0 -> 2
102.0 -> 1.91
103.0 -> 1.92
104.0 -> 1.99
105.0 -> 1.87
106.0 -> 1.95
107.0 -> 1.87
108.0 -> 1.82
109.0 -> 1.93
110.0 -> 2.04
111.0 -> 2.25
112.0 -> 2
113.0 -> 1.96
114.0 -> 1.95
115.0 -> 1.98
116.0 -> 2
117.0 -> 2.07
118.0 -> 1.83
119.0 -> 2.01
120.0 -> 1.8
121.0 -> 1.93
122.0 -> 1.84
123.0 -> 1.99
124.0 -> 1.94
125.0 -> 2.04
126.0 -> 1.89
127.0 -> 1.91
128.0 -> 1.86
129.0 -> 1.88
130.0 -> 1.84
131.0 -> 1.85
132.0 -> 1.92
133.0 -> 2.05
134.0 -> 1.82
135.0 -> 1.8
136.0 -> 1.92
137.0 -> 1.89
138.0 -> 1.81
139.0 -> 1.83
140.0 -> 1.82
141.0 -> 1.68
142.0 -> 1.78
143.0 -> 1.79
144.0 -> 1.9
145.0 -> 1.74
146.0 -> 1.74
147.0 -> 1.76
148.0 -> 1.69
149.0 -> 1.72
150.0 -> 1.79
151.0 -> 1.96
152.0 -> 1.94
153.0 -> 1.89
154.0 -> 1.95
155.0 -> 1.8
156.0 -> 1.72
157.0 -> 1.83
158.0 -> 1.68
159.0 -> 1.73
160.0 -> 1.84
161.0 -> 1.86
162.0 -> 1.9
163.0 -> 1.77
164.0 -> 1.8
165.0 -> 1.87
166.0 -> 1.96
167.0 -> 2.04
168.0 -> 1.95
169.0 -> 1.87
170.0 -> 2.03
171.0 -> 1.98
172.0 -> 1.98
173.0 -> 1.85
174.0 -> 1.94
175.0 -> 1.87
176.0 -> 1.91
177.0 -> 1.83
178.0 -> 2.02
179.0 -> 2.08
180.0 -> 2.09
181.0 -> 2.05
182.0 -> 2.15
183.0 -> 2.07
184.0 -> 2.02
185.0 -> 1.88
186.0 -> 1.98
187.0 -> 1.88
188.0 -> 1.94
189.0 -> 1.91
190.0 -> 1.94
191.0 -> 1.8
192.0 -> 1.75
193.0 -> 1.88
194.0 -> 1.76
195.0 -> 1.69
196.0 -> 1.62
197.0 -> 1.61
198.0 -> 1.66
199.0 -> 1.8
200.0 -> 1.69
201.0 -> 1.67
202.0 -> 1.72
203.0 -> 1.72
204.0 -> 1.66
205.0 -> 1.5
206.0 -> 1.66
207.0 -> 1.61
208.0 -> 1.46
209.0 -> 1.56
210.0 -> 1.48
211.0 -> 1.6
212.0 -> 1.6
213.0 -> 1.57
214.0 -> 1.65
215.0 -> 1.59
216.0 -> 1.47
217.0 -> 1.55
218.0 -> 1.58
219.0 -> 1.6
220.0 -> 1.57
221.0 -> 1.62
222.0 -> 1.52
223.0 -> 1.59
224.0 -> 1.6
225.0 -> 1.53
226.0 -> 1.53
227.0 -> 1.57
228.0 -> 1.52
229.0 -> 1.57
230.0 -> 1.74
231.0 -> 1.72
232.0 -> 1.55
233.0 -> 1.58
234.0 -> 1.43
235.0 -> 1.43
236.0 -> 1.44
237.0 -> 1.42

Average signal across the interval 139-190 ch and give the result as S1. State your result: 1.88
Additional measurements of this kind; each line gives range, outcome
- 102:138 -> 1.93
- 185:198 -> 1.81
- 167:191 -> 1.96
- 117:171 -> 1.86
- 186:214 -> 1.7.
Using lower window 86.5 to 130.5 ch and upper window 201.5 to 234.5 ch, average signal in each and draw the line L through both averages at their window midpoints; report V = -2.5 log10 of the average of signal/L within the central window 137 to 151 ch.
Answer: 0.02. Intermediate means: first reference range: 1.94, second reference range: 1.58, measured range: 1.78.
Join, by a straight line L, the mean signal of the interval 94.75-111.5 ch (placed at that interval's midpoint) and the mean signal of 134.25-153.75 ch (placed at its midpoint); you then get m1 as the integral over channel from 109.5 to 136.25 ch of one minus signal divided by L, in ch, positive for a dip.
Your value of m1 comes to -0.8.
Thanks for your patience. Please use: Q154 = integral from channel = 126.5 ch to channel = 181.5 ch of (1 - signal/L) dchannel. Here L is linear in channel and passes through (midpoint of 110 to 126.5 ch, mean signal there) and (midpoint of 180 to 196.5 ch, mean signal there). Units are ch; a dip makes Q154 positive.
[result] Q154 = 1.9 ch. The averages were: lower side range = 1.97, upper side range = 1.9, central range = 1.87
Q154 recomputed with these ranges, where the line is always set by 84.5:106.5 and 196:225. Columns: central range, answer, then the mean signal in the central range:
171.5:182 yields -1.7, 1.97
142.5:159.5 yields -0.3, 1.8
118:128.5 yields -0.4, 1.92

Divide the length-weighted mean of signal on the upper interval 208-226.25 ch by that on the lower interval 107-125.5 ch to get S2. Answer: 0.80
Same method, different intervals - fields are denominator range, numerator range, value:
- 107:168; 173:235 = 0.91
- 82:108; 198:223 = 0.83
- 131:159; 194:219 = 0.89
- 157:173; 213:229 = 0.83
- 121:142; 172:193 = 1.04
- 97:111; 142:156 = 0.93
